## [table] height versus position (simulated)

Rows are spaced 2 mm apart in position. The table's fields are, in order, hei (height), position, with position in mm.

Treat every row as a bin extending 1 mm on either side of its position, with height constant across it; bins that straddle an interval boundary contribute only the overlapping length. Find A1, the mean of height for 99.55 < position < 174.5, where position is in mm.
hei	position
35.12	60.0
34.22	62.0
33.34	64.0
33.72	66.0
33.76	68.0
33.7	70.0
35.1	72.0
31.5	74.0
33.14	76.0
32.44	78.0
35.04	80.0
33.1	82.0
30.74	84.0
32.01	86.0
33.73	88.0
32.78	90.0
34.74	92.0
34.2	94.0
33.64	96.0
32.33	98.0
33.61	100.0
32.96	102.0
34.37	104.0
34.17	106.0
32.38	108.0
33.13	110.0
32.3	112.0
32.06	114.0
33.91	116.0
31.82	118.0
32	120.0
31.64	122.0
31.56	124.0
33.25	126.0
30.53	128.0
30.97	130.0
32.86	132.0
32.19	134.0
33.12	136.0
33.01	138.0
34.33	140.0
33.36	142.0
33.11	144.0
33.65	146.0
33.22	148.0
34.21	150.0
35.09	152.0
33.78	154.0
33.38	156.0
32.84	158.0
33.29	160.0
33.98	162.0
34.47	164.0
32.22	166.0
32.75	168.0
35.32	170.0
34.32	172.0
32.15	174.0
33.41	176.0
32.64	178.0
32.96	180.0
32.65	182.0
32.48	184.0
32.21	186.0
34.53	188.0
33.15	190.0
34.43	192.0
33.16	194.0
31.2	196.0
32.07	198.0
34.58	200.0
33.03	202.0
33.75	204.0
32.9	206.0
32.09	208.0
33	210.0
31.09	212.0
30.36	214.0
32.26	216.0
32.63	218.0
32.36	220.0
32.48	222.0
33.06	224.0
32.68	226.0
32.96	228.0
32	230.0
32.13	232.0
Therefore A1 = 33.1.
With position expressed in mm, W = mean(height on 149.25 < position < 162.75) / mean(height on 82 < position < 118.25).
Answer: 1.0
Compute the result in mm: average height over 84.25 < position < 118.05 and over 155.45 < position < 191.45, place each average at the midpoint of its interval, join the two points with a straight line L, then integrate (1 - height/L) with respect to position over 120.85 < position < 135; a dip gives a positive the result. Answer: 0.6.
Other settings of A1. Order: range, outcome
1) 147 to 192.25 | 33.4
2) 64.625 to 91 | 33.1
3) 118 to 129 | 31.8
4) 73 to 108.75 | 33.2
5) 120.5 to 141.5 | 32.4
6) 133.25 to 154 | 33.6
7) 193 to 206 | 33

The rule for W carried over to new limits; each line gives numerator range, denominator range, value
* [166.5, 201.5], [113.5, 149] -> 1.02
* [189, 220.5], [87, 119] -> 0.98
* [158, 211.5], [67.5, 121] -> 1.00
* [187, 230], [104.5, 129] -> 1.01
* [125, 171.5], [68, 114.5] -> 1.00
